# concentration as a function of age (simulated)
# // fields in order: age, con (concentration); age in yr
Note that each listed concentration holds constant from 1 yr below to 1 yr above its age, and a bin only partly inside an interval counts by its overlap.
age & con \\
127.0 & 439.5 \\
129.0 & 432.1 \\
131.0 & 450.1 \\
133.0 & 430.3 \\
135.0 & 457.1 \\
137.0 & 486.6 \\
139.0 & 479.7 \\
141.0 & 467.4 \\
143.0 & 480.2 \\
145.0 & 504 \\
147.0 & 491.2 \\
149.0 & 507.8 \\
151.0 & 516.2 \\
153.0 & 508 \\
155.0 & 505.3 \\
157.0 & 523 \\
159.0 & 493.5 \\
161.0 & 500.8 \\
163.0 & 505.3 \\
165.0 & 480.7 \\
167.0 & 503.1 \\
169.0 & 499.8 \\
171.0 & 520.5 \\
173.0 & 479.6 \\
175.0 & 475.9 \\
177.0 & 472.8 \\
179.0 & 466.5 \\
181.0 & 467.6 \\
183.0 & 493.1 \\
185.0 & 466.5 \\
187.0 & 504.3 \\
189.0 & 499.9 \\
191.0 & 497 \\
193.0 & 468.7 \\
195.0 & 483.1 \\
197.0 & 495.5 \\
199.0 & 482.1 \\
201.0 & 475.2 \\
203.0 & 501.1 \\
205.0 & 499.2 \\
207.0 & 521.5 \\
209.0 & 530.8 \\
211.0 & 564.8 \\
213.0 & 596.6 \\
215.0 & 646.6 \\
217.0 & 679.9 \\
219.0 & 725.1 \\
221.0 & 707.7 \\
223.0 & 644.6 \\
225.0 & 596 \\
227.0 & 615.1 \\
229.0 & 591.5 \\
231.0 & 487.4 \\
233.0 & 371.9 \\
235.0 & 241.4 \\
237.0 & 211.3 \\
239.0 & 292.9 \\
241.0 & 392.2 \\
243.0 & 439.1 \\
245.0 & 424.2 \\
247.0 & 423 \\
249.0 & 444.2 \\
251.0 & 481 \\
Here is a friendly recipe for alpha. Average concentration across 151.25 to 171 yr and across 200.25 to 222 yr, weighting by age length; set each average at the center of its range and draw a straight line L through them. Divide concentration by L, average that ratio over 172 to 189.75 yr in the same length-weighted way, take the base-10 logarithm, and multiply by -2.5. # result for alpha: 0.120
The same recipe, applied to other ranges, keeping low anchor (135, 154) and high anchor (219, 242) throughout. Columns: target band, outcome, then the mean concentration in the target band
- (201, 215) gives -0.12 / 539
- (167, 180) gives 0.00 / 487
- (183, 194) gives -0.01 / 488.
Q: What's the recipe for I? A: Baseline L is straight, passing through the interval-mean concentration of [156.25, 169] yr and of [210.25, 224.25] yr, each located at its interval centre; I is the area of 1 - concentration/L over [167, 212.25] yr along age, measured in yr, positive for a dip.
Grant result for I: 6.3 yr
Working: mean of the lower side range 501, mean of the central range 495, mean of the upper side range 653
